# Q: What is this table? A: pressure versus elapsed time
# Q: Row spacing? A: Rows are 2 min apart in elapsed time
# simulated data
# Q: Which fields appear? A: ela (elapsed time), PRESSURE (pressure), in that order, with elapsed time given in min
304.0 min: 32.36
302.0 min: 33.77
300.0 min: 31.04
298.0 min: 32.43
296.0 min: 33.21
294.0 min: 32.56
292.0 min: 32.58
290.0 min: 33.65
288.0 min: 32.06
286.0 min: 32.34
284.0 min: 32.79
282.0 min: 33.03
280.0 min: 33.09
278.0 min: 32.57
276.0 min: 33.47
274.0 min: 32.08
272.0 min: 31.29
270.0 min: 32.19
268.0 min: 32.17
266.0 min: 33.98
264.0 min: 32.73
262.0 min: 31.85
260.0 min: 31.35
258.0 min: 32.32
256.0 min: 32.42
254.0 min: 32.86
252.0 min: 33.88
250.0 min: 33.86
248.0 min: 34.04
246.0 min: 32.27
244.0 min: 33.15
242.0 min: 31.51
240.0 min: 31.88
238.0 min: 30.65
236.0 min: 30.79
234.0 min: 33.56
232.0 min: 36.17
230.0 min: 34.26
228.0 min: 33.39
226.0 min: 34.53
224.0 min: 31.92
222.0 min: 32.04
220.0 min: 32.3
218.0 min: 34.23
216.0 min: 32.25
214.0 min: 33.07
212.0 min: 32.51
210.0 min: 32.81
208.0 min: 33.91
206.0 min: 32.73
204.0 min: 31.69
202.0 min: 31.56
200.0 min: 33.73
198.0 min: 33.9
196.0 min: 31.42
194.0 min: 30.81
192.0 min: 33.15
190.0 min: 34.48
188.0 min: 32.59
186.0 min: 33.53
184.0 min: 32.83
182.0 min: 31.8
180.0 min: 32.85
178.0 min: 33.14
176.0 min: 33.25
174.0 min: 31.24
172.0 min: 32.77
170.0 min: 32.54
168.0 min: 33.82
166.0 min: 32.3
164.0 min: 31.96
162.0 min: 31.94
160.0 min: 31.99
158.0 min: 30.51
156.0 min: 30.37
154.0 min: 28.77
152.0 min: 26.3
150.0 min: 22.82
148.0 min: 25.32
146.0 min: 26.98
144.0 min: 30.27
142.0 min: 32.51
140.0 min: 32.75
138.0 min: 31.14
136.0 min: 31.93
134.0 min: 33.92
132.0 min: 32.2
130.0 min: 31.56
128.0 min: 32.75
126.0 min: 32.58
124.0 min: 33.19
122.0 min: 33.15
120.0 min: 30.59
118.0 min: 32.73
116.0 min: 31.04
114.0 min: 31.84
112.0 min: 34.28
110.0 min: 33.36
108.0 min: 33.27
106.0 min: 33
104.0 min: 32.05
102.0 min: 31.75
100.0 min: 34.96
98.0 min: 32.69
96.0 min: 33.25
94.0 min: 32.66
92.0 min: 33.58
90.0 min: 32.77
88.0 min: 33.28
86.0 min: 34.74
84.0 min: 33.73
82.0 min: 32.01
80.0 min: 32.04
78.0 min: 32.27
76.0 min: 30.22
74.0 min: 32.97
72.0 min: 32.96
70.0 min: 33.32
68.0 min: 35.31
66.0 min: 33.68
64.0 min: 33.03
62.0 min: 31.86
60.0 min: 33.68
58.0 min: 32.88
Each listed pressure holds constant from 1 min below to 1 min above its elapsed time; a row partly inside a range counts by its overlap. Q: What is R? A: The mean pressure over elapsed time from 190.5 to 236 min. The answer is 33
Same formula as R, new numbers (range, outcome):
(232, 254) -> 32.7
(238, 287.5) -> 32.6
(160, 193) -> 32.7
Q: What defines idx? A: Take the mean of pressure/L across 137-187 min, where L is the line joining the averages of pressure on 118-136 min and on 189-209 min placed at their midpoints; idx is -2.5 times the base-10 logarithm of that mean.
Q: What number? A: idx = 0.057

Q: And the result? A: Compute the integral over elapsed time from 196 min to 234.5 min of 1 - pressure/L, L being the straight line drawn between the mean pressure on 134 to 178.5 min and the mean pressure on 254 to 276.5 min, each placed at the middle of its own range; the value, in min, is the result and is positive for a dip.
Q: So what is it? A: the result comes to -1.9 min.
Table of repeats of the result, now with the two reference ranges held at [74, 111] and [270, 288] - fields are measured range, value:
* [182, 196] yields 0.0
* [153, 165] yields 0.7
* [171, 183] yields 0.1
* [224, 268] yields -0.4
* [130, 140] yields 0.2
